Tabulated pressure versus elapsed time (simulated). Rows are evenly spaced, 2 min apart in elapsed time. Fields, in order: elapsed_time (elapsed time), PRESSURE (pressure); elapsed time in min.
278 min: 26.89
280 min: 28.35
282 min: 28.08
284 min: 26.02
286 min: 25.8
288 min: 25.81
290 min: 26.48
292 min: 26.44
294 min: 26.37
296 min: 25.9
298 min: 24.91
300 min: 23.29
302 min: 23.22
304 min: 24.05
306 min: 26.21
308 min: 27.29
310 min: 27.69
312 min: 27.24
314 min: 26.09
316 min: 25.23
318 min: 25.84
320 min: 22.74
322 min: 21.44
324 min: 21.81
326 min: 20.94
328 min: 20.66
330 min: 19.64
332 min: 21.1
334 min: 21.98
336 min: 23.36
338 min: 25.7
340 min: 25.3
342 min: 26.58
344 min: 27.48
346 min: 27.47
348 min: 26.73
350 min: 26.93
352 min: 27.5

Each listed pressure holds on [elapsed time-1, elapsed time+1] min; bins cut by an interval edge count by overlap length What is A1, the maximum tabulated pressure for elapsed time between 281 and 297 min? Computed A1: 28.08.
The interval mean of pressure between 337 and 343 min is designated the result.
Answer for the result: 25.9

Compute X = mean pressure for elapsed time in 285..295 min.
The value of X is 26.2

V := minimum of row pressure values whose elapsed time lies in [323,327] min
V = 20.94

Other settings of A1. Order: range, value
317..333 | 25.84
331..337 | 23.36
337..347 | 27.48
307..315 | 27.69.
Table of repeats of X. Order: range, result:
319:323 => 22.1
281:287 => 26.6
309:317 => 26.6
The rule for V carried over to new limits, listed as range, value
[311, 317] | 25.23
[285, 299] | 24.91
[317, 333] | 19.64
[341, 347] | 26.58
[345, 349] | 26.73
